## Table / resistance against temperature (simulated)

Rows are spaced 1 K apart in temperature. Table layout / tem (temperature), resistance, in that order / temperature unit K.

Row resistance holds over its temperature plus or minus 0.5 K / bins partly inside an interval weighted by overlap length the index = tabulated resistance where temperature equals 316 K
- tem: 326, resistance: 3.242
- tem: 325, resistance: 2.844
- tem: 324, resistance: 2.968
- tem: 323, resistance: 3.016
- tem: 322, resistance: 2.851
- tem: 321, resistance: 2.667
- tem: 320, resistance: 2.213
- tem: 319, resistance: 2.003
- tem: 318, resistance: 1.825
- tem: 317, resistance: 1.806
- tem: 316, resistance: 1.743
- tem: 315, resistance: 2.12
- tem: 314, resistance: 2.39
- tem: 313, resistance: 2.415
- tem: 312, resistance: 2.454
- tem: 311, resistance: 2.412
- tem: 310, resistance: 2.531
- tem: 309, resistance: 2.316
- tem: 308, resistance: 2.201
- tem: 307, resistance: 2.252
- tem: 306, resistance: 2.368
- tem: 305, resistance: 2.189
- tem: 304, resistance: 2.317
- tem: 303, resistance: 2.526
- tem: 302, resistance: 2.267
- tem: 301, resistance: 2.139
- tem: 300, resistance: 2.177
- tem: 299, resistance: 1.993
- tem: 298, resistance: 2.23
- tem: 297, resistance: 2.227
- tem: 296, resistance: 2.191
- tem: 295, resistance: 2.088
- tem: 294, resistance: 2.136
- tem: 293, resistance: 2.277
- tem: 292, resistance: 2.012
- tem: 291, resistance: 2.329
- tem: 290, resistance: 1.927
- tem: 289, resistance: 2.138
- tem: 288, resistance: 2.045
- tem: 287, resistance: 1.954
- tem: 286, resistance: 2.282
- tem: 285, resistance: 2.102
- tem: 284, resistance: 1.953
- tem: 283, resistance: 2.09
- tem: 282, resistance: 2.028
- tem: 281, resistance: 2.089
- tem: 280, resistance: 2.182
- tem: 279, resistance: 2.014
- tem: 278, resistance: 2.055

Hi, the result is 1.743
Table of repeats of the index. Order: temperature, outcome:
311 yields 2.412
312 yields 2.454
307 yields 2.252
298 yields 2.23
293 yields 2.277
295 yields 2.088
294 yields 2.136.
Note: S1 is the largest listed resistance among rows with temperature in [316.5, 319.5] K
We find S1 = 2.003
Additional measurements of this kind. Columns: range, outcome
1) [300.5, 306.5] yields 2.526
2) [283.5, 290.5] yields 2.282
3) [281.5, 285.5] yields 2.102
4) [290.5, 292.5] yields 2.329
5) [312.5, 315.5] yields 2.415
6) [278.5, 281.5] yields 2.182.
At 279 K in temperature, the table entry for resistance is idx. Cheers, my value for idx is 2.014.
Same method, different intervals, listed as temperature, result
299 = 1.993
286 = 2.282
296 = 2.191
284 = 1.953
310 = 2.531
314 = 2.39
